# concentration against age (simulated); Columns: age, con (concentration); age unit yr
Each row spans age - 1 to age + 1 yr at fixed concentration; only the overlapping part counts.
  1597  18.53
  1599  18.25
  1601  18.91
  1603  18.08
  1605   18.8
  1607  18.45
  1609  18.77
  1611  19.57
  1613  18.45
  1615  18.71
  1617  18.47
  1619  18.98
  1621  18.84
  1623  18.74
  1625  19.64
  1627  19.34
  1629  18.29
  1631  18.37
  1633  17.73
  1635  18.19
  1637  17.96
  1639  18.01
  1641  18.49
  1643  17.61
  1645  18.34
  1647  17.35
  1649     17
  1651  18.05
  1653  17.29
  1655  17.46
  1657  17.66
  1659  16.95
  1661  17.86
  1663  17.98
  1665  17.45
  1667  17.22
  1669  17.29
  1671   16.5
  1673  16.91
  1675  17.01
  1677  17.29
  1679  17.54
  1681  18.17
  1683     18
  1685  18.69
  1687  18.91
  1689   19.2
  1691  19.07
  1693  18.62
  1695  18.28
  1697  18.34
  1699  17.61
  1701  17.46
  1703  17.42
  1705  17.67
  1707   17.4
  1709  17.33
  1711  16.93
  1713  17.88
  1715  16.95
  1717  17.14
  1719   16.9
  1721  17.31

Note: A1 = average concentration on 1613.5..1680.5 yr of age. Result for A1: 17.9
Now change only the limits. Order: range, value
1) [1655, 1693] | 17.8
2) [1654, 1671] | 17.4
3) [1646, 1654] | 17.4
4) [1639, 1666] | 17.7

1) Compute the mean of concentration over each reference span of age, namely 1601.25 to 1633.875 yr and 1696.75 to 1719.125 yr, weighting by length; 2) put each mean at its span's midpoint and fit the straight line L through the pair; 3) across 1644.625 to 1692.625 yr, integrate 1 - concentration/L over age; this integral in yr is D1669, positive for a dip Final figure 0.7 yr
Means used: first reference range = 18.7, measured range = 17.7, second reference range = 17.4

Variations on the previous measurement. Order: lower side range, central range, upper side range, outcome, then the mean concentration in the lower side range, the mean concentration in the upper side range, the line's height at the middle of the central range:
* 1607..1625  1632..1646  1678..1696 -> 0.5 yr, 18.8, 18.5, 18.7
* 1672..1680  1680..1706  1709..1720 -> -1.6 yr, 17.2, 17.2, 17.2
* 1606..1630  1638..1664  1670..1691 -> 0.9 yr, 18.9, 17.9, 18.3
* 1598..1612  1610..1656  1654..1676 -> -0.6 yr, 18.7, 17.3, 18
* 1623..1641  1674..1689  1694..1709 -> -0.1 yr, 18.5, 17.7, 17.9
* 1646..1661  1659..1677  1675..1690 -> 0.5 yr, 17.4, 18.2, 17.8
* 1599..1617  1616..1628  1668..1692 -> -0.3 yr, 18.7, 17.9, 18.5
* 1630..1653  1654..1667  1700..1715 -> 0.2 yr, 17.9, 17.4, 17.8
